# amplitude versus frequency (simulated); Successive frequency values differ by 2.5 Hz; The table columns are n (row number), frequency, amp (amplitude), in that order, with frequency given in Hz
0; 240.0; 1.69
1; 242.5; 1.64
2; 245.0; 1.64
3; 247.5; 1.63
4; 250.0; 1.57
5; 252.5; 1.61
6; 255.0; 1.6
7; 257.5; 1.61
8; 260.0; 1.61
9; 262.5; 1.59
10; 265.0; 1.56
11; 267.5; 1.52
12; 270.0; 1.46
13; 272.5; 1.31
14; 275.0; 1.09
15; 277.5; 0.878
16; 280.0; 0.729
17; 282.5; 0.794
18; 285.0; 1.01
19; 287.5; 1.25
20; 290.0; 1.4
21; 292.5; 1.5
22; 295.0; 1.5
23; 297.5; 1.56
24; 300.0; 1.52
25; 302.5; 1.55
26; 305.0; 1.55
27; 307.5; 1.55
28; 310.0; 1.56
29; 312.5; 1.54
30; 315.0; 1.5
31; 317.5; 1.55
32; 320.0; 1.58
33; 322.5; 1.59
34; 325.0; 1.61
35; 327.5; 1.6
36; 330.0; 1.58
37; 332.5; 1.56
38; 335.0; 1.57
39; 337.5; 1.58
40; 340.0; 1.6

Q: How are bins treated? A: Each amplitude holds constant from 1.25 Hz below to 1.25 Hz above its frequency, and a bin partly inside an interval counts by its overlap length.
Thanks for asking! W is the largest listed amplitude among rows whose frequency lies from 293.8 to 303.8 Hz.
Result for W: 1.56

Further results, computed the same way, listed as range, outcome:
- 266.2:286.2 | 1.52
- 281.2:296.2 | 1.5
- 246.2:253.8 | 1.63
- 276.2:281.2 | 0.878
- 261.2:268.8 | 1.59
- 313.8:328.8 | 1.61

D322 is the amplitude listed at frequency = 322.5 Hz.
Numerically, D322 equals 1.59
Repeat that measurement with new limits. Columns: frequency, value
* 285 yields 1.01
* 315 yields 1.5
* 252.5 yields 1.61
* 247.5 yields 1.63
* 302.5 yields 1.55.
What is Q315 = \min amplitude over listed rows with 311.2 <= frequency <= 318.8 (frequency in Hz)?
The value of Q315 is 1.5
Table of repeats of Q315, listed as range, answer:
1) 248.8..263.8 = 1.57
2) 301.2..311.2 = 1.55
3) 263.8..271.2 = 1.46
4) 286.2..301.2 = 1.25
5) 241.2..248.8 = 1.63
